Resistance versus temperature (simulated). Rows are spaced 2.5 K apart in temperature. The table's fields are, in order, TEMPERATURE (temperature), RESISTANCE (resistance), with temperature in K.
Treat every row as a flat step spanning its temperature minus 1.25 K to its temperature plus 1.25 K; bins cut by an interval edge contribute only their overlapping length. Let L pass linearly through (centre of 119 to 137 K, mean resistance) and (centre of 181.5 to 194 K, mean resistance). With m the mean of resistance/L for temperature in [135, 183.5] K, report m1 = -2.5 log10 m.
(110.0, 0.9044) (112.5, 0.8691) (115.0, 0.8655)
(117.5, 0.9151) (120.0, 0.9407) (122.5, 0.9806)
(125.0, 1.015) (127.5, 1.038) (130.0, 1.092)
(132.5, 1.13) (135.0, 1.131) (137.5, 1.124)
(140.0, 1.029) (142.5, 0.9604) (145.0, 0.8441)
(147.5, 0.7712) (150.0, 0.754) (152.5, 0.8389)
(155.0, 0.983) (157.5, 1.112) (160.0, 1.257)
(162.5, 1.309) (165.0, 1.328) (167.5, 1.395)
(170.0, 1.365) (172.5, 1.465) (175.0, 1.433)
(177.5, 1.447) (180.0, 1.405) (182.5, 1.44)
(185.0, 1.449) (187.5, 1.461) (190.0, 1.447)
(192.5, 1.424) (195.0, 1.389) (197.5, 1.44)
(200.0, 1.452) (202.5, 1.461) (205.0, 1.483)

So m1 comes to 0.09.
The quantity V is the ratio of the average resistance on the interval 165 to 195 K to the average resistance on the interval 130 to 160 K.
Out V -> 1.44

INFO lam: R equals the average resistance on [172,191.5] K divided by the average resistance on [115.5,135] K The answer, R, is 1.4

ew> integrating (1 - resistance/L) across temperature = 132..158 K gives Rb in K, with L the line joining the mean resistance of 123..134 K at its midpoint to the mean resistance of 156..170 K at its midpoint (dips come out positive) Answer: 4.5 K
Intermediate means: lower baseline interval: 1.06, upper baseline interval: 1.28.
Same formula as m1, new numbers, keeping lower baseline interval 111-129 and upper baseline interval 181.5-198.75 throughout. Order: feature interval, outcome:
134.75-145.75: 0.07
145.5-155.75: 0.36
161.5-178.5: -0.08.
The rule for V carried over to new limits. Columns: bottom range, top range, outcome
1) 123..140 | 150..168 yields 1.05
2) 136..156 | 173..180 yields 1.57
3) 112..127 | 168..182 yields 1.51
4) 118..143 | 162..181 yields 1.34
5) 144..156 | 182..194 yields 1.73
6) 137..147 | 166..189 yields 1.48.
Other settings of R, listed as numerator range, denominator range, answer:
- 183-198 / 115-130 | 1.47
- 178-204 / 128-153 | 1.48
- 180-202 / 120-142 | 1.36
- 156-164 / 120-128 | 1.22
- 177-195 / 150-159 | 1.50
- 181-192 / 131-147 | 1.41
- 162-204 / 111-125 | 1.54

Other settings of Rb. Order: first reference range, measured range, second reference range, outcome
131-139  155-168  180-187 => 0.53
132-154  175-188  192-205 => -1.53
